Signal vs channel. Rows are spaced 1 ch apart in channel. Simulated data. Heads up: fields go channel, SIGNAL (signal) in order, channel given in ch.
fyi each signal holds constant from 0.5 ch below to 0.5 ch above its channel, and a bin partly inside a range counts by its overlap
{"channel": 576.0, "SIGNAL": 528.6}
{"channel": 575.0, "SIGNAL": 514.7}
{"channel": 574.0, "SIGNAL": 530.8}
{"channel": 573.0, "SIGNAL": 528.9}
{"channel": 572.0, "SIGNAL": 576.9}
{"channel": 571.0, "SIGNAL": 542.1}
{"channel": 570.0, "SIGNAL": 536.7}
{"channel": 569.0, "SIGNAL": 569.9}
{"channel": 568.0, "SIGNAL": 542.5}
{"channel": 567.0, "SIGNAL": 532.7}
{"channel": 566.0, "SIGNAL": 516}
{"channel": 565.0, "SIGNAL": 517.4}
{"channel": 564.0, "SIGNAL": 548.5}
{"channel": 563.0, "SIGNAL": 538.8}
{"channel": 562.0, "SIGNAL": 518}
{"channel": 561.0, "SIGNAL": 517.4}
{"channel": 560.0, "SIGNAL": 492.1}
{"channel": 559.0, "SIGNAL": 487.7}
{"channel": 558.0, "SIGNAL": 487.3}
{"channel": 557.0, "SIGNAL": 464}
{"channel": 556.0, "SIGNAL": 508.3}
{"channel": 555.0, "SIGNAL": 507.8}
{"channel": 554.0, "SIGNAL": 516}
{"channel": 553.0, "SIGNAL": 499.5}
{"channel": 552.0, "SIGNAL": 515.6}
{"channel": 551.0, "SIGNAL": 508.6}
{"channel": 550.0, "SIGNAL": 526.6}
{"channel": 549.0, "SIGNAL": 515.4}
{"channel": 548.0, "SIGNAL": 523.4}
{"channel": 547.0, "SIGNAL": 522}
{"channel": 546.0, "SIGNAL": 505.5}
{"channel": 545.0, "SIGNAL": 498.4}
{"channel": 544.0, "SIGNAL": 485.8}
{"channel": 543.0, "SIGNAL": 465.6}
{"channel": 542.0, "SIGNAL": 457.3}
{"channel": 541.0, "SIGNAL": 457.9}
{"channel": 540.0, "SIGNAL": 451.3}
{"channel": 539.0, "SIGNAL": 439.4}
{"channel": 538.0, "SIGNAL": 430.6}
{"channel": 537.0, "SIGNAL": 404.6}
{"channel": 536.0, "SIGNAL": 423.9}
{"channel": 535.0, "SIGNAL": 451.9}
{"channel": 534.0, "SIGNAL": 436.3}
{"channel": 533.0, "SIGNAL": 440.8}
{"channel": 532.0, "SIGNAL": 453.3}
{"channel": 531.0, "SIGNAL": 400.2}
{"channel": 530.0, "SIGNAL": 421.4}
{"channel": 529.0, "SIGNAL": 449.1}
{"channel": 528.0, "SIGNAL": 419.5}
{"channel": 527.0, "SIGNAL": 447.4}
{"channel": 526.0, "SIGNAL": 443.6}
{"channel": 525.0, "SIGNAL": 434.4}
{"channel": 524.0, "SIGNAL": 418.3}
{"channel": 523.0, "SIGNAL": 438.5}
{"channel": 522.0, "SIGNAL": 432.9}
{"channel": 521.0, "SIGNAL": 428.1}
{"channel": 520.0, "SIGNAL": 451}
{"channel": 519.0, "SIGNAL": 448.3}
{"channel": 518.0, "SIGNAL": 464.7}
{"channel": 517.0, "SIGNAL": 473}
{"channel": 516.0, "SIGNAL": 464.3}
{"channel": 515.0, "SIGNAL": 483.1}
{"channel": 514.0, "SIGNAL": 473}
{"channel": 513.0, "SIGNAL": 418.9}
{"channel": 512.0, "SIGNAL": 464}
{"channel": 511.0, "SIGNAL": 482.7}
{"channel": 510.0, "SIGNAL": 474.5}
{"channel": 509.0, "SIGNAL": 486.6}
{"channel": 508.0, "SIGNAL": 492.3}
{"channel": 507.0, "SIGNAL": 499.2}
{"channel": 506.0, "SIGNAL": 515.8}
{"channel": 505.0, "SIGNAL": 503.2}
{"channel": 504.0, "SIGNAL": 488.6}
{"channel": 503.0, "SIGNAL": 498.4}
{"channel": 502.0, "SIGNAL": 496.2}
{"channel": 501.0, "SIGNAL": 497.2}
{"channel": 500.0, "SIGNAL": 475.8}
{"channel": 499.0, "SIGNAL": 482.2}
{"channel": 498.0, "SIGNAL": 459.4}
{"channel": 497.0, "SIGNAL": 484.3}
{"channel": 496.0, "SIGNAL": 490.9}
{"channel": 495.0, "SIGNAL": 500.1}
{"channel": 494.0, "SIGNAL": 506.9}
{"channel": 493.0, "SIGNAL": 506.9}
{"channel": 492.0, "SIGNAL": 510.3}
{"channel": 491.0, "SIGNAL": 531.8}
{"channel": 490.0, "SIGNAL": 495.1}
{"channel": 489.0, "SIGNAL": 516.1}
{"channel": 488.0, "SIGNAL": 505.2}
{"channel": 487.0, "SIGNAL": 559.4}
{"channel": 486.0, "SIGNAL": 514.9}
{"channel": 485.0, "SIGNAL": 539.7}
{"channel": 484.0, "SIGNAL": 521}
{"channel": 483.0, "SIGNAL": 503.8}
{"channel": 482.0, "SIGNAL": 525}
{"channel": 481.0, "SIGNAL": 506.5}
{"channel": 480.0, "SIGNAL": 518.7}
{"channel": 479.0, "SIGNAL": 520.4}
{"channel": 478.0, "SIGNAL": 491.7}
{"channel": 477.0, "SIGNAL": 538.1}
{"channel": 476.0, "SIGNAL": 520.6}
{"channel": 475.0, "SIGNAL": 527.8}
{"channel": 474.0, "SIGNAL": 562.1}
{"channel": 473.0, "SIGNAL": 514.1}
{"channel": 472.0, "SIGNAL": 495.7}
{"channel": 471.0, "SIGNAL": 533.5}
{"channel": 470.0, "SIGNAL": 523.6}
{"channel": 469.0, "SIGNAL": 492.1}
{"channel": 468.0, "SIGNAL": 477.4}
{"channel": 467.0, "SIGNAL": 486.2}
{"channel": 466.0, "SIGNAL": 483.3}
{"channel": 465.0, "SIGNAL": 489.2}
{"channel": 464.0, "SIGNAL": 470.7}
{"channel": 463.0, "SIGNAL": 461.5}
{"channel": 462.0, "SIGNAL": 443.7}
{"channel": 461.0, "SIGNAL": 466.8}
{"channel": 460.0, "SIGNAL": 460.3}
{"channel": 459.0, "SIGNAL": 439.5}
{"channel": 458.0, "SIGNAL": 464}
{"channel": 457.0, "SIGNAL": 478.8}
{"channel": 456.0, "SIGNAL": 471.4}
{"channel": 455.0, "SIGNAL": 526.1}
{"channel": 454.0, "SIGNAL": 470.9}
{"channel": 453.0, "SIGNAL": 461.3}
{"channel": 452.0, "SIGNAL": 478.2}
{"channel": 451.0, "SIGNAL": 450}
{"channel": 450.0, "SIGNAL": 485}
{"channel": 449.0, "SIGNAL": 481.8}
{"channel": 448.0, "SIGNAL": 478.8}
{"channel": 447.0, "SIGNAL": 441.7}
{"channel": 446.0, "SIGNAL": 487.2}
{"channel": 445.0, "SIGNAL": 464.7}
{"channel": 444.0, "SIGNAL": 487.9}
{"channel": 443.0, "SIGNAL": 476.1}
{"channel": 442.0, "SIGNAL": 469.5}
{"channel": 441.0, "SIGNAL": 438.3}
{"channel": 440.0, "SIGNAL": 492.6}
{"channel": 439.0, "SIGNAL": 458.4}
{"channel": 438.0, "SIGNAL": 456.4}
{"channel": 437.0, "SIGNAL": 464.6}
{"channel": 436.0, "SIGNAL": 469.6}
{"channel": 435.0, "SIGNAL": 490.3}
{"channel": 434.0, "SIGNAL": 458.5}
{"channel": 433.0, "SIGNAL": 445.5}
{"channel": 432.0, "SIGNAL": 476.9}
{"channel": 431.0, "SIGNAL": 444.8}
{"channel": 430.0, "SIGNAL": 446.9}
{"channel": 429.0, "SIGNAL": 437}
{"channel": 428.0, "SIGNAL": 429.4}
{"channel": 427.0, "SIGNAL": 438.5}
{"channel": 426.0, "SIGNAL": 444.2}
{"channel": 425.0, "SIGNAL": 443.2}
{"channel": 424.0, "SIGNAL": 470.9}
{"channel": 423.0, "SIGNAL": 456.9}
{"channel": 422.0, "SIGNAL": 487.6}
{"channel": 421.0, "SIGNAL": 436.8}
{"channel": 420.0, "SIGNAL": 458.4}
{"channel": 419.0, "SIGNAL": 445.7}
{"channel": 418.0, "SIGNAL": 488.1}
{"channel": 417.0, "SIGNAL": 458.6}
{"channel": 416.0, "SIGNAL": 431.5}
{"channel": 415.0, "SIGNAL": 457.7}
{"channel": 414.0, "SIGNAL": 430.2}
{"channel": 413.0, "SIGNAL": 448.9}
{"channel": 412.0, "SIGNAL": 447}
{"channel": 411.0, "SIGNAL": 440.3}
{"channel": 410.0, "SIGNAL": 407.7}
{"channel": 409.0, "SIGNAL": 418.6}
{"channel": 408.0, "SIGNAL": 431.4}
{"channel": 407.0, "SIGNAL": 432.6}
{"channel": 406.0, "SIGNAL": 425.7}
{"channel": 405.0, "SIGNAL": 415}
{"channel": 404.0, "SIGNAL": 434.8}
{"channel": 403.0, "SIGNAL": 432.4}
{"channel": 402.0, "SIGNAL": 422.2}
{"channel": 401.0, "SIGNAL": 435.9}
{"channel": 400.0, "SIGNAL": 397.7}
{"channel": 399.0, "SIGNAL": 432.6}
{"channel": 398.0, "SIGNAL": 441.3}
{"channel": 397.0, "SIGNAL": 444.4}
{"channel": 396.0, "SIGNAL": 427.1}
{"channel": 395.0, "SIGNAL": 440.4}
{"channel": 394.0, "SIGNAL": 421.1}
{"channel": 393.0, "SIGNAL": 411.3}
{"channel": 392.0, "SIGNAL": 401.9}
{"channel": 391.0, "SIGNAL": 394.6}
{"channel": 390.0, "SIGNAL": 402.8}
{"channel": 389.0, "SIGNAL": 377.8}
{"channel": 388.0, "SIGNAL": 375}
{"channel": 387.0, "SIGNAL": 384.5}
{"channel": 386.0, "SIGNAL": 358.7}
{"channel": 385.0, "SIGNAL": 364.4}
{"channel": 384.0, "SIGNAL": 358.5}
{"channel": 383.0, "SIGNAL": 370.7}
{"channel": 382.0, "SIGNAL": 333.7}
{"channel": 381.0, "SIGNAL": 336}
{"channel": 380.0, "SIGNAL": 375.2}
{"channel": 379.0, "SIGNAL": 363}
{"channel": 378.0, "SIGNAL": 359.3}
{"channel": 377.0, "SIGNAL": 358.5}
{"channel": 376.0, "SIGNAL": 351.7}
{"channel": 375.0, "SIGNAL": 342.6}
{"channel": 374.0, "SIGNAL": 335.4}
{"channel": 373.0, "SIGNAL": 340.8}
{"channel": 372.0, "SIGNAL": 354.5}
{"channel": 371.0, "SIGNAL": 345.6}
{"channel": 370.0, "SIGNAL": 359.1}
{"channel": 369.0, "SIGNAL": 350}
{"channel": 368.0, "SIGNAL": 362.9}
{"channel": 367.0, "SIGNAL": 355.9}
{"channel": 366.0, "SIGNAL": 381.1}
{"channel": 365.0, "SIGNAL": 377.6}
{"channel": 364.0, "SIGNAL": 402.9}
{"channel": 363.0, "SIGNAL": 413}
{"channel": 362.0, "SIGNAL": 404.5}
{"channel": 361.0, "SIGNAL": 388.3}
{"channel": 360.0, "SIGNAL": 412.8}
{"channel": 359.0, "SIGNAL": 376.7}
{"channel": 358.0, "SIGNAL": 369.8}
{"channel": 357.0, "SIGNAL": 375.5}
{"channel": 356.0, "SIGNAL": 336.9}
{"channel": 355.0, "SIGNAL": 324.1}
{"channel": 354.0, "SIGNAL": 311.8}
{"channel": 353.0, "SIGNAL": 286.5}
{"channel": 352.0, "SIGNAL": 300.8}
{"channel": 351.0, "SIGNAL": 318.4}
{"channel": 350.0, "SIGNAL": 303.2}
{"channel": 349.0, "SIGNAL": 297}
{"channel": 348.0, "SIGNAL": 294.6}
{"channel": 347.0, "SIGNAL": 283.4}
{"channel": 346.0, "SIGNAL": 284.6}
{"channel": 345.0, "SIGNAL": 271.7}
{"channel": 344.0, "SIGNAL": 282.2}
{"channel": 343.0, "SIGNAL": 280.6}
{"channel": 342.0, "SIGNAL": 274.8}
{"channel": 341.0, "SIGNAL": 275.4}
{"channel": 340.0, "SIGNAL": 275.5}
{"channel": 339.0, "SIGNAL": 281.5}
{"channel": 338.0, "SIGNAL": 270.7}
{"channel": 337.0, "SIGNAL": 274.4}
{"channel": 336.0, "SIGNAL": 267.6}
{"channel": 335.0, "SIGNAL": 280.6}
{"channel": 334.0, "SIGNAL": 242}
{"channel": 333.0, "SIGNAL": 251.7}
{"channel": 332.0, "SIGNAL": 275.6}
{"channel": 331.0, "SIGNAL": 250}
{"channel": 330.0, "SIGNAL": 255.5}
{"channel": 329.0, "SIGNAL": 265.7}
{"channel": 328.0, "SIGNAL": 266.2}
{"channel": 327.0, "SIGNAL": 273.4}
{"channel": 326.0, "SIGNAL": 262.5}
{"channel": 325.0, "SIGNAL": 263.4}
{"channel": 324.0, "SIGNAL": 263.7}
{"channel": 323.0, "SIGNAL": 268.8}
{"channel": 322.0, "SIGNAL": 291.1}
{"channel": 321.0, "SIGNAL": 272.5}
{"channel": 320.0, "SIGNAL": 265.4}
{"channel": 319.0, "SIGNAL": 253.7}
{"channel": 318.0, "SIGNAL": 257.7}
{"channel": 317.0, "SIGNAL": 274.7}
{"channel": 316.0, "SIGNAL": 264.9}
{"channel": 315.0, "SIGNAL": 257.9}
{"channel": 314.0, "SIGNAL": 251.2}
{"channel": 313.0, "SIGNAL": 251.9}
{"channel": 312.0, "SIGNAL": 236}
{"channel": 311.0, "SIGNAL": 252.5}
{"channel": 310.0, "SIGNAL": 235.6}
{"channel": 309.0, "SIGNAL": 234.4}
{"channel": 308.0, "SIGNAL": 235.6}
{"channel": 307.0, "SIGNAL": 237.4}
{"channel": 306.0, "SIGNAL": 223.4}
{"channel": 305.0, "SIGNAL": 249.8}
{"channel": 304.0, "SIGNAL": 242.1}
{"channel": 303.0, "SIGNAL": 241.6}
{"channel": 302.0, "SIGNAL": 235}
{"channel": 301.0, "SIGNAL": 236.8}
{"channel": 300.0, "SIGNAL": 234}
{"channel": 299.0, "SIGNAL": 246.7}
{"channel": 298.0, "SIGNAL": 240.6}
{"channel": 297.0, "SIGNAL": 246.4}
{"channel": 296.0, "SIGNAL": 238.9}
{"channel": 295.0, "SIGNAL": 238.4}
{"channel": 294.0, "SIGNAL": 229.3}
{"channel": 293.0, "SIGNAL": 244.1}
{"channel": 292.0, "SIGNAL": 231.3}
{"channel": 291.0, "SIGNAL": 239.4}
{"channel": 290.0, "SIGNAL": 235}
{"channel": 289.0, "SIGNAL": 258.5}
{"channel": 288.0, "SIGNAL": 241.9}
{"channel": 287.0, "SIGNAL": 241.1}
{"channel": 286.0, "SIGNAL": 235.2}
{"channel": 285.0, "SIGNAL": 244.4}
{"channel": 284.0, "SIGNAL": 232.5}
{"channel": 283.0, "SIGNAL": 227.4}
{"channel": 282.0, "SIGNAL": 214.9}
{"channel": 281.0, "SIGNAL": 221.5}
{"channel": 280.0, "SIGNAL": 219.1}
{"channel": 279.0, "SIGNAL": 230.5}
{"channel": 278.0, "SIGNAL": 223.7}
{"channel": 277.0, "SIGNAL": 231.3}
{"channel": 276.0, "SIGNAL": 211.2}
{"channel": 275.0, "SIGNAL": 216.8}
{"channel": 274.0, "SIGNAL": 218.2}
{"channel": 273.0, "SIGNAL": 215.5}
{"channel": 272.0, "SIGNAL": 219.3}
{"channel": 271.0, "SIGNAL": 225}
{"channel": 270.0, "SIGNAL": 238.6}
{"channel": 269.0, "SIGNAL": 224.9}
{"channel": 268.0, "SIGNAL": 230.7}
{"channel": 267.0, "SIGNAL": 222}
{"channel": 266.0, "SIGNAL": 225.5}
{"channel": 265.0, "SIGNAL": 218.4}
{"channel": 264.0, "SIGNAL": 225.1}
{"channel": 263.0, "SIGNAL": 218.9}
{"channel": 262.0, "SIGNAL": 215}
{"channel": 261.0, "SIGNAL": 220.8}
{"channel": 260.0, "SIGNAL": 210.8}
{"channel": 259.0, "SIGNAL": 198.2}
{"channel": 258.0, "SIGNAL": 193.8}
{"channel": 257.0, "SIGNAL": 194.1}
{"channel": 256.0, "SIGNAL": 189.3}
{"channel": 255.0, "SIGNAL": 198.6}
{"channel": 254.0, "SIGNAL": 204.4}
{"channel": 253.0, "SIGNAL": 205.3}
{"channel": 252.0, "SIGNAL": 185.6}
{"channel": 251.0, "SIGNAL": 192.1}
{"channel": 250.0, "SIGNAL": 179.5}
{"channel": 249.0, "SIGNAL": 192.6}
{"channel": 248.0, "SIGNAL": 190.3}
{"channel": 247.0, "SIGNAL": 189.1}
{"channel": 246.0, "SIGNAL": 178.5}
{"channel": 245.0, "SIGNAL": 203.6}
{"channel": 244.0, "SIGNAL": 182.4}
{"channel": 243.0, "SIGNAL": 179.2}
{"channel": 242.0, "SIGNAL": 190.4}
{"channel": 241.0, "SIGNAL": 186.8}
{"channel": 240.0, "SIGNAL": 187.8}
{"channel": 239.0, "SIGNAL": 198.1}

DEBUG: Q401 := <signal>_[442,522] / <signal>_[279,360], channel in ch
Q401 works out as 1.85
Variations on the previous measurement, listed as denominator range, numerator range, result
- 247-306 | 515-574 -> 2.16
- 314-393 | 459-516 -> 1.55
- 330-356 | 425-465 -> 1.64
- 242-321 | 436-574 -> 2.15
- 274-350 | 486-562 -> 1.89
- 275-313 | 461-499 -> 2.15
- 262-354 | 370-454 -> 1.70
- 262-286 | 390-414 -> 1.90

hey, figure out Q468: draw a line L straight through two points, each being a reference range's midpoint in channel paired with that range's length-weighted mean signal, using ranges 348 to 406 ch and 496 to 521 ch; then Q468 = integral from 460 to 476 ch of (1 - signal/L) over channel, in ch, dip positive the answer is -1.8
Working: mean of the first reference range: 374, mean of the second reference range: 477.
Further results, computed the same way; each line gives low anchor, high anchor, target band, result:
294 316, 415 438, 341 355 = 1.1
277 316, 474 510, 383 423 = -4.0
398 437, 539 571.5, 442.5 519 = -2.9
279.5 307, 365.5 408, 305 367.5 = 3.2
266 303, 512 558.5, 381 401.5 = -4.1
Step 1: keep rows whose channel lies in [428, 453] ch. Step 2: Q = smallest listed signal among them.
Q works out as 429.4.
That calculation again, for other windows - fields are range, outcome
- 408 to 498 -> 407.7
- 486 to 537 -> 400.2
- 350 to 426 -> 286.5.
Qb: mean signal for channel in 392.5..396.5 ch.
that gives 425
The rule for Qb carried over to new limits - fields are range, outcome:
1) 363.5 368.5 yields 376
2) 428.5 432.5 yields 451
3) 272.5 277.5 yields 219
